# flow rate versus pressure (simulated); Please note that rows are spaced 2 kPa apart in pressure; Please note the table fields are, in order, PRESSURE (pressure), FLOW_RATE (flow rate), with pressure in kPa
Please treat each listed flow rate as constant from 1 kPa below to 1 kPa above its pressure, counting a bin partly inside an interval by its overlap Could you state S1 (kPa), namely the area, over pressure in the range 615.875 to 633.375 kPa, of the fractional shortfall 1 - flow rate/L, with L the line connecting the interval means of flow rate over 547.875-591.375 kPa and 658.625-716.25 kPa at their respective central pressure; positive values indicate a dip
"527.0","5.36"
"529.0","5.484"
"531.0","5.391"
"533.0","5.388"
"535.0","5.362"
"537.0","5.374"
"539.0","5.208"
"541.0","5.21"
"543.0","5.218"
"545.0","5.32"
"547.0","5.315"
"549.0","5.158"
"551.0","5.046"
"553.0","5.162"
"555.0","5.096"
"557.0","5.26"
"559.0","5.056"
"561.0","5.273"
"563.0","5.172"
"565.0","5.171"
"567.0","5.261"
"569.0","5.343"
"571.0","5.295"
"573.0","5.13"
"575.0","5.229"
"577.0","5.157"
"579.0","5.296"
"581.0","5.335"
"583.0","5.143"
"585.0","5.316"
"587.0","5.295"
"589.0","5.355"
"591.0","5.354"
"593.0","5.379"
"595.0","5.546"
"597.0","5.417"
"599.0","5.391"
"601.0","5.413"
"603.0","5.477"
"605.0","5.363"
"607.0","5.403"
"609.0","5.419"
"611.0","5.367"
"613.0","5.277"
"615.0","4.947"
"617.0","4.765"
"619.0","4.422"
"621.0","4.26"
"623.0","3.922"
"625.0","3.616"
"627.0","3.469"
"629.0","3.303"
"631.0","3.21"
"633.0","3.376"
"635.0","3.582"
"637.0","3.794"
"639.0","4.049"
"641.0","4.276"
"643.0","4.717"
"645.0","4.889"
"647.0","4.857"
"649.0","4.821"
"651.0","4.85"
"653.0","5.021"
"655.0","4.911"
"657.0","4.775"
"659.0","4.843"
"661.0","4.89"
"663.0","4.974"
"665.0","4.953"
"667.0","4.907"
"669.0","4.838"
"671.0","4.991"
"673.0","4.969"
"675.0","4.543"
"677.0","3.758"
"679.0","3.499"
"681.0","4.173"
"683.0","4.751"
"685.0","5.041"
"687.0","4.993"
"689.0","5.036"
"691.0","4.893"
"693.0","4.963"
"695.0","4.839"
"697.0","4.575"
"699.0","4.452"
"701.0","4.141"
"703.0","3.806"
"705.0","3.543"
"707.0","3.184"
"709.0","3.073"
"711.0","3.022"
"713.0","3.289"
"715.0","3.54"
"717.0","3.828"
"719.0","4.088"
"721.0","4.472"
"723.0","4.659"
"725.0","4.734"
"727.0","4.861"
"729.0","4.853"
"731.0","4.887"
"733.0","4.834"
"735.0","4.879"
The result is 3.6 kPa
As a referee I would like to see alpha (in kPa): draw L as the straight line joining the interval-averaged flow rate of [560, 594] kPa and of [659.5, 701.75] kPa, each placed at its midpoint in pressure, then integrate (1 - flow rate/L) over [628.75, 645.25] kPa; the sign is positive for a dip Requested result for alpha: 3.4 kPa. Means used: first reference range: 5.26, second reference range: 4.68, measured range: 3.89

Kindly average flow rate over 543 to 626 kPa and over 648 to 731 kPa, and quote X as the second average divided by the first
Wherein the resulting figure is 0.87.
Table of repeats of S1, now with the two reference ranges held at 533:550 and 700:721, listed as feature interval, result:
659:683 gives -3.70 kPa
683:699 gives -4.55 kPa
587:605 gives -2.56 kPa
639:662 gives -3.20 kPa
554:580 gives -0.98 kPa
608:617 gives -1.23 kPa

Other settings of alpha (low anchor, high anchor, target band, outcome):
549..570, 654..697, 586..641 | 3.5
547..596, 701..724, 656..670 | -2.1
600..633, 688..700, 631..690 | 1.6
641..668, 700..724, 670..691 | -1.2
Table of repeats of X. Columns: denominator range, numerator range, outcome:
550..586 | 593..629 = 0.94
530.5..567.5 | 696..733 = 0.78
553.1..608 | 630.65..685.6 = 0.85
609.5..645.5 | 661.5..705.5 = 1.10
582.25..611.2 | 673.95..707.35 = 0.82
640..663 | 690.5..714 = 0.82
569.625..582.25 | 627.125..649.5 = 0.77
